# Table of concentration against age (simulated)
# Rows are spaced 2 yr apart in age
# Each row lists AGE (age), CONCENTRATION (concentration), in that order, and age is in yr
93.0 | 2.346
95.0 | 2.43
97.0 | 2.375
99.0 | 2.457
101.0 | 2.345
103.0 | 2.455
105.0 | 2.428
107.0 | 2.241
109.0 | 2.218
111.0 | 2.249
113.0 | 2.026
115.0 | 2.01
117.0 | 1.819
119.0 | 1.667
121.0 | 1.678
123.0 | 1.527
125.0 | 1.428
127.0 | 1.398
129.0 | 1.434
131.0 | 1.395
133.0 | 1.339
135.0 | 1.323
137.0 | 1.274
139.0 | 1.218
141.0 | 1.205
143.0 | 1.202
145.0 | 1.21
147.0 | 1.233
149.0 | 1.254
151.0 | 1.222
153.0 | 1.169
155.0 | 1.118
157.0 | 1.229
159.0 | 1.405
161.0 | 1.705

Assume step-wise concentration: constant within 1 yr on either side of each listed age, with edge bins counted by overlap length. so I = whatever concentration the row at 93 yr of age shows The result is 2.346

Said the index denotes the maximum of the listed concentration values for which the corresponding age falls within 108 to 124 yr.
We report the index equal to 2.249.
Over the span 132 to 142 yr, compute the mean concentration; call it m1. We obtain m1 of 1.27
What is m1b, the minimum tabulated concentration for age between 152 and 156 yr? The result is 1.118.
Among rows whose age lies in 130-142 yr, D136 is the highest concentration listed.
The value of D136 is 1.395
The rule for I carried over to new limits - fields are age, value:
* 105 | 2.428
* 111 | 2.249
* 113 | 2.026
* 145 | 1.21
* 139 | 1.218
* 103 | 2.455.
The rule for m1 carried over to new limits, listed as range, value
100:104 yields 2.4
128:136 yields 1.37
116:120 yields 1.74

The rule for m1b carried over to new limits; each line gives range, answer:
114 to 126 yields 1.428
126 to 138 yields 1.274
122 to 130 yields 1.398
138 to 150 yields 1.202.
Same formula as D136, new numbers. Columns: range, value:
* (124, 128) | 1.428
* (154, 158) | 1.229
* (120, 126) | 1.678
